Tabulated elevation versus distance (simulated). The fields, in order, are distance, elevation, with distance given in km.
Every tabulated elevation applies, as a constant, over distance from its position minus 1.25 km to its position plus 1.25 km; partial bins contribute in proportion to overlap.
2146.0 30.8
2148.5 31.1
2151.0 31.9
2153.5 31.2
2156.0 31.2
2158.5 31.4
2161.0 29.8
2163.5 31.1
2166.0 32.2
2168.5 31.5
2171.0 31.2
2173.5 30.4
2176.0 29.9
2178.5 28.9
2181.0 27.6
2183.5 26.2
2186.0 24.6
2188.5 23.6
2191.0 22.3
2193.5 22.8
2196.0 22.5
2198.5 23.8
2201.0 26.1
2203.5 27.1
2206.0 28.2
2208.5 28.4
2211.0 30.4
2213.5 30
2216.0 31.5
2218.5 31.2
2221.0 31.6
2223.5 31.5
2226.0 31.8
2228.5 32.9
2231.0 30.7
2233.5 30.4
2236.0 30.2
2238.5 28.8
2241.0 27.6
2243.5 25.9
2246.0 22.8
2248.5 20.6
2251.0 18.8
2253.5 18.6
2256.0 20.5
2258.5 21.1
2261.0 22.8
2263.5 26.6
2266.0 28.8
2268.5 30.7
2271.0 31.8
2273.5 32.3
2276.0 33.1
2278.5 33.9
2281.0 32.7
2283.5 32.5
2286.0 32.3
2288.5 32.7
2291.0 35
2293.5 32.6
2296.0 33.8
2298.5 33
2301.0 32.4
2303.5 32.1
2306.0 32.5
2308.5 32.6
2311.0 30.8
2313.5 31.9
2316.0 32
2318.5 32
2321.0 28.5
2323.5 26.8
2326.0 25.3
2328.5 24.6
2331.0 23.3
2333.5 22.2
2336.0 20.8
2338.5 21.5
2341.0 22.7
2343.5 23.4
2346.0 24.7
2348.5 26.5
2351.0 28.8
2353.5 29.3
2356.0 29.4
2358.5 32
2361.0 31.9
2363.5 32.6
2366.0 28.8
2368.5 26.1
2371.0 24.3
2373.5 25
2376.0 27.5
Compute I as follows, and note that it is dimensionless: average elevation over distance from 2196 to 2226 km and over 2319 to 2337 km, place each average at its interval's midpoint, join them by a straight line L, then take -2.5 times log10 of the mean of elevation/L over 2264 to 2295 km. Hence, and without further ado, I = -0.21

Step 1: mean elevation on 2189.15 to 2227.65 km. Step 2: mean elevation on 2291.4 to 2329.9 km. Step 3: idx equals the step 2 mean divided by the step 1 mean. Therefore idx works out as 1.10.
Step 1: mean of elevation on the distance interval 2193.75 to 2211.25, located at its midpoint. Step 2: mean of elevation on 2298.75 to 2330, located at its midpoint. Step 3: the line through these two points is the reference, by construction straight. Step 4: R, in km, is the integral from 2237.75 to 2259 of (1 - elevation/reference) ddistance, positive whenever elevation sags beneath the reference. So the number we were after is 3.93 km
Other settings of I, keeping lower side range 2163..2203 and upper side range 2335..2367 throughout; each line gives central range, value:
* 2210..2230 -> -0.16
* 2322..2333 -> 0.09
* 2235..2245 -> -0.03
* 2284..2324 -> -0.18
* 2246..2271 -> 0.15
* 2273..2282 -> -0.22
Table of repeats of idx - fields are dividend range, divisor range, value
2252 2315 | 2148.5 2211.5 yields 1.07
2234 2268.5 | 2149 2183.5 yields 0.80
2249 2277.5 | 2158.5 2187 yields 0.88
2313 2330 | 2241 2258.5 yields 1.32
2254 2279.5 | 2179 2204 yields 1.13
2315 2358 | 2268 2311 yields 0.80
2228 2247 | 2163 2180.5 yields 0.93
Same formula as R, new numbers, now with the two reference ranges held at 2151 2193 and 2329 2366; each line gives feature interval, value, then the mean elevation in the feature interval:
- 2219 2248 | -1.3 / 29.3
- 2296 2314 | -3.5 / 32.3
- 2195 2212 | 1.1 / 26.6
